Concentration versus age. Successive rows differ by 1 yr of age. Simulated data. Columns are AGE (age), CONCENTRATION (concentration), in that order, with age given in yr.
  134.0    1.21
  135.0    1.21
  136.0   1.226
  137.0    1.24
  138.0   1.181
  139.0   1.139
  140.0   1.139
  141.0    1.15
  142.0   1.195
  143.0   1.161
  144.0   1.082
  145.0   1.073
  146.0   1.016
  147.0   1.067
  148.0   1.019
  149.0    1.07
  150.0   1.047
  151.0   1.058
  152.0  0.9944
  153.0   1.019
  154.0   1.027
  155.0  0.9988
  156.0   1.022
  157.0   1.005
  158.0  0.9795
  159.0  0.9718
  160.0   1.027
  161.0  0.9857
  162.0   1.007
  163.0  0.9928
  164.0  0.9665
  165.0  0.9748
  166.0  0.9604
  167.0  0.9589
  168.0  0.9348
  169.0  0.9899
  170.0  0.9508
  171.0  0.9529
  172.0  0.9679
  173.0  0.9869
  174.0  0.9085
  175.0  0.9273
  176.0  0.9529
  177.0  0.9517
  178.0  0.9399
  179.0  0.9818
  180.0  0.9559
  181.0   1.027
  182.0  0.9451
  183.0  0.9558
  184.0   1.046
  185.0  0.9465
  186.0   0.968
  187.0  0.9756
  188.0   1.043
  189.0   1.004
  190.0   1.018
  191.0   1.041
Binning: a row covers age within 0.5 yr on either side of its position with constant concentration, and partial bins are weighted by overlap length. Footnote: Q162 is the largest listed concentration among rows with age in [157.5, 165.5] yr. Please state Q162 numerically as 1.027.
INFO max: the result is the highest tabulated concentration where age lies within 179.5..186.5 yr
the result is 1.046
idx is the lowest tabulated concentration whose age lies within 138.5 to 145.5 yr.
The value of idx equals 1.073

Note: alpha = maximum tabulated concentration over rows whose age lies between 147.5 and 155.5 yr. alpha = 1.07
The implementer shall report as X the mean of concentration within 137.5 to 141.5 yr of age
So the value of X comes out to 1.15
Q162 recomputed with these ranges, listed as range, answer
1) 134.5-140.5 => 1.24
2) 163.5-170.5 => 0.9899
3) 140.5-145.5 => 1.195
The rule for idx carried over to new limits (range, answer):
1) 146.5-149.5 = 1.019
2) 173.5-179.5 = 0.9085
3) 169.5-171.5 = 0.9508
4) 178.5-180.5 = 0.9559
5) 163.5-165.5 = 0.9665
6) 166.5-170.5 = 0.9348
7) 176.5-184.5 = 0.9399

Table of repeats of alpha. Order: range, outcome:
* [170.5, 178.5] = 0.9869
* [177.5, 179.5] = 0.9818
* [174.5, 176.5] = 0.9529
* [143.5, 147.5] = 1.082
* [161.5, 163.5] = 1.007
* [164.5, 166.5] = 0.9748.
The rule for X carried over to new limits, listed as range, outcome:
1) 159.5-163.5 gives 1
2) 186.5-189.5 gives 1.01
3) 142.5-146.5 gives 1.08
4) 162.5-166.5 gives 0.974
